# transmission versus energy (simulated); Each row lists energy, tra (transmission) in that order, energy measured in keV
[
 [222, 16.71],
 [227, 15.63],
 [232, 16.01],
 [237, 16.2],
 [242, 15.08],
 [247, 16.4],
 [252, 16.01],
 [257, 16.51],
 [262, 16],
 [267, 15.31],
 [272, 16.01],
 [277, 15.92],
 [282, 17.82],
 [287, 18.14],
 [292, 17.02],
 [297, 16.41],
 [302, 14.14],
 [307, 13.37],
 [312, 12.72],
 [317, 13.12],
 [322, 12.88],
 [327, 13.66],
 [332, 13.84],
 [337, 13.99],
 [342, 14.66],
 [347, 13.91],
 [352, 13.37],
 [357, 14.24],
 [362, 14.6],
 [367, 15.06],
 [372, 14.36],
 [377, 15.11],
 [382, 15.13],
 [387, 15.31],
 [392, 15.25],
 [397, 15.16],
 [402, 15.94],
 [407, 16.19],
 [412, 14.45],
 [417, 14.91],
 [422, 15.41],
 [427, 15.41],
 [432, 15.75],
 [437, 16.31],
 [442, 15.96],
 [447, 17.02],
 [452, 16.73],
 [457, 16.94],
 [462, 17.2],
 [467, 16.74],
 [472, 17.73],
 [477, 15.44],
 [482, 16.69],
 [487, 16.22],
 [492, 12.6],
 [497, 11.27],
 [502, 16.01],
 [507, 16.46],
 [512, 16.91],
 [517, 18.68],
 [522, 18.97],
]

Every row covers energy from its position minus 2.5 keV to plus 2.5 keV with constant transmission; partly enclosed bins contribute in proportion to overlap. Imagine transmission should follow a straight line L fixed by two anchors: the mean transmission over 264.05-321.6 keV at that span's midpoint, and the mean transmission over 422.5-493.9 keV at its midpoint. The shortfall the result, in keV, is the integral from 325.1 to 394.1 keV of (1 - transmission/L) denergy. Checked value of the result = 5.4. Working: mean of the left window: 15.4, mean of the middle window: 14.5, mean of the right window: 16.2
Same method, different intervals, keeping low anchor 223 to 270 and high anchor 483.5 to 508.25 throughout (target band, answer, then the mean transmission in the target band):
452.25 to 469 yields -2.5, 16.9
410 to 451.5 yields -2.4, 15.7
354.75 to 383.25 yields 0.9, 14.7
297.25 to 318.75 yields 2.6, 13.7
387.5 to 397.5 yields -0.1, 15.2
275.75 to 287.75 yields -1.2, 17.3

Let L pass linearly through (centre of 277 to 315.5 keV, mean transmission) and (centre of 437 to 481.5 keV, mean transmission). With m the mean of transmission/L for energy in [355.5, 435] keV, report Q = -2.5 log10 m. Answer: 0.08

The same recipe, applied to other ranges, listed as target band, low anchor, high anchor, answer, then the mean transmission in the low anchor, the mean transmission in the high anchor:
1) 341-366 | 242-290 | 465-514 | 0.14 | 16.4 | 15.6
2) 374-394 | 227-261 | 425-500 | 0.05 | 16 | 15.9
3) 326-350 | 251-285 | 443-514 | 0.16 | 16.3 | 16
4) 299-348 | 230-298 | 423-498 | 0.19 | 16.3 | 16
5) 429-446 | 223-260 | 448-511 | -0.01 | 16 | 15.9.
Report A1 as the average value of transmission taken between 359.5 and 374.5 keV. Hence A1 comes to 14.7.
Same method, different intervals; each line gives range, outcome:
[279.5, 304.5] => 16.7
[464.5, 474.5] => 17.2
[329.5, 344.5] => 14.2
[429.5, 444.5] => 16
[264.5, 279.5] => 15.7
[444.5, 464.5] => 17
